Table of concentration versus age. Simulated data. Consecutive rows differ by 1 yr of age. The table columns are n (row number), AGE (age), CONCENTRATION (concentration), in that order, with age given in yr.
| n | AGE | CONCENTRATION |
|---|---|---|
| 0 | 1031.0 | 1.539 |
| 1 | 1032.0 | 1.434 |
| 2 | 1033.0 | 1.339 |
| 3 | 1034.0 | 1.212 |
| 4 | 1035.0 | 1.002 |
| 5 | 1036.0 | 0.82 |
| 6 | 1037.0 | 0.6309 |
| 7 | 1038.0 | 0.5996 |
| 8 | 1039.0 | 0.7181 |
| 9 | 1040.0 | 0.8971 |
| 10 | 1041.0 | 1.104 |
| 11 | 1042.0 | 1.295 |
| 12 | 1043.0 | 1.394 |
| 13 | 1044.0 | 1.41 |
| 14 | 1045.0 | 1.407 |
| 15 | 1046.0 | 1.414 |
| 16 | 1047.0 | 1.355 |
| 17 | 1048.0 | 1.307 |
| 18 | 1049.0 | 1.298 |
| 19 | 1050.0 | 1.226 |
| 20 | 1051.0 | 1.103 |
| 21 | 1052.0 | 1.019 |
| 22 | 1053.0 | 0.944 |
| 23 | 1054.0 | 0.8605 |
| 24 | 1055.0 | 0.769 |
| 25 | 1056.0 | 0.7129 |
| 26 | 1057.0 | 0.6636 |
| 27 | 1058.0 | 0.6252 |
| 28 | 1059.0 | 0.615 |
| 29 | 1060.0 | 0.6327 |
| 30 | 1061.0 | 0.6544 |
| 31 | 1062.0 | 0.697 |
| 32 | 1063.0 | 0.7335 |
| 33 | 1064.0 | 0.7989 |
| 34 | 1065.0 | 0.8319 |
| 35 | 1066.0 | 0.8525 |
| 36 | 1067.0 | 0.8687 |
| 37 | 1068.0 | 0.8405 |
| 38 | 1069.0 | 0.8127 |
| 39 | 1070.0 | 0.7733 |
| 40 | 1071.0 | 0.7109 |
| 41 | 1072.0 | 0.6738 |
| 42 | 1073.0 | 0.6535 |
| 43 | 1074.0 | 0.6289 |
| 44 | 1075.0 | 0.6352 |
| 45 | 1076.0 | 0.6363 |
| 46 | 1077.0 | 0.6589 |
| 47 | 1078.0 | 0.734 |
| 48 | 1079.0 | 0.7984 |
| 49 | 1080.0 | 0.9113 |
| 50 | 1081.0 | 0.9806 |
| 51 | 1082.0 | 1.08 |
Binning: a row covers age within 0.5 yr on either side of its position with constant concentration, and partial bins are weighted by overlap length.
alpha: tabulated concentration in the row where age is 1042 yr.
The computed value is 1.295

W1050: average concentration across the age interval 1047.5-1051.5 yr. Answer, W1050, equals 1.23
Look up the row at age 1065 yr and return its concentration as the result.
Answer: 0.8319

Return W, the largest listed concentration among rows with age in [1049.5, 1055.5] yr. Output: 1.226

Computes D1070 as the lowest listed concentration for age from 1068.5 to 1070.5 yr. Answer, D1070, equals 0.7733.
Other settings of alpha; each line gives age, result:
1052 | 1.019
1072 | 0.6738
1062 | 0.697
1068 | 0.8405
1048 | 1.307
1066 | 0.8525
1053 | 0.944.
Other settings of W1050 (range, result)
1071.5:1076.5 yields 0.646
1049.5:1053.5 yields 1.07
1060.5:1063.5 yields 0.695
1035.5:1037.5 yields 0.725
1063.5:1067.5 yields 0.838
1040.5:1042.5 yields 1.2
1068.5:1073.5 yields 0.725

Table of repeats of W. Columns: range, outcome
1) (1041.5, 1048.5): 1.414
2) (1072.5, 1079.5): 0.7984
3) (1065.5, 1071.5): 0.8687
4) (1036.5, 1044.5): 1.41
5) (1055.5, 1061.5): 0.7129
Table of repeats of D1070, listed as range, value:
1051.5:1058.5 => 0.6252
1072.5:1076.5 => 0.6289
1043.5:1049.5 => 1.298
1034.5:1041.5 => 0.5996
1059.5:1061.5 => 0.6327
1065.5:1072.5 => 0.6738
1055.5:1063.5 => 0.615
